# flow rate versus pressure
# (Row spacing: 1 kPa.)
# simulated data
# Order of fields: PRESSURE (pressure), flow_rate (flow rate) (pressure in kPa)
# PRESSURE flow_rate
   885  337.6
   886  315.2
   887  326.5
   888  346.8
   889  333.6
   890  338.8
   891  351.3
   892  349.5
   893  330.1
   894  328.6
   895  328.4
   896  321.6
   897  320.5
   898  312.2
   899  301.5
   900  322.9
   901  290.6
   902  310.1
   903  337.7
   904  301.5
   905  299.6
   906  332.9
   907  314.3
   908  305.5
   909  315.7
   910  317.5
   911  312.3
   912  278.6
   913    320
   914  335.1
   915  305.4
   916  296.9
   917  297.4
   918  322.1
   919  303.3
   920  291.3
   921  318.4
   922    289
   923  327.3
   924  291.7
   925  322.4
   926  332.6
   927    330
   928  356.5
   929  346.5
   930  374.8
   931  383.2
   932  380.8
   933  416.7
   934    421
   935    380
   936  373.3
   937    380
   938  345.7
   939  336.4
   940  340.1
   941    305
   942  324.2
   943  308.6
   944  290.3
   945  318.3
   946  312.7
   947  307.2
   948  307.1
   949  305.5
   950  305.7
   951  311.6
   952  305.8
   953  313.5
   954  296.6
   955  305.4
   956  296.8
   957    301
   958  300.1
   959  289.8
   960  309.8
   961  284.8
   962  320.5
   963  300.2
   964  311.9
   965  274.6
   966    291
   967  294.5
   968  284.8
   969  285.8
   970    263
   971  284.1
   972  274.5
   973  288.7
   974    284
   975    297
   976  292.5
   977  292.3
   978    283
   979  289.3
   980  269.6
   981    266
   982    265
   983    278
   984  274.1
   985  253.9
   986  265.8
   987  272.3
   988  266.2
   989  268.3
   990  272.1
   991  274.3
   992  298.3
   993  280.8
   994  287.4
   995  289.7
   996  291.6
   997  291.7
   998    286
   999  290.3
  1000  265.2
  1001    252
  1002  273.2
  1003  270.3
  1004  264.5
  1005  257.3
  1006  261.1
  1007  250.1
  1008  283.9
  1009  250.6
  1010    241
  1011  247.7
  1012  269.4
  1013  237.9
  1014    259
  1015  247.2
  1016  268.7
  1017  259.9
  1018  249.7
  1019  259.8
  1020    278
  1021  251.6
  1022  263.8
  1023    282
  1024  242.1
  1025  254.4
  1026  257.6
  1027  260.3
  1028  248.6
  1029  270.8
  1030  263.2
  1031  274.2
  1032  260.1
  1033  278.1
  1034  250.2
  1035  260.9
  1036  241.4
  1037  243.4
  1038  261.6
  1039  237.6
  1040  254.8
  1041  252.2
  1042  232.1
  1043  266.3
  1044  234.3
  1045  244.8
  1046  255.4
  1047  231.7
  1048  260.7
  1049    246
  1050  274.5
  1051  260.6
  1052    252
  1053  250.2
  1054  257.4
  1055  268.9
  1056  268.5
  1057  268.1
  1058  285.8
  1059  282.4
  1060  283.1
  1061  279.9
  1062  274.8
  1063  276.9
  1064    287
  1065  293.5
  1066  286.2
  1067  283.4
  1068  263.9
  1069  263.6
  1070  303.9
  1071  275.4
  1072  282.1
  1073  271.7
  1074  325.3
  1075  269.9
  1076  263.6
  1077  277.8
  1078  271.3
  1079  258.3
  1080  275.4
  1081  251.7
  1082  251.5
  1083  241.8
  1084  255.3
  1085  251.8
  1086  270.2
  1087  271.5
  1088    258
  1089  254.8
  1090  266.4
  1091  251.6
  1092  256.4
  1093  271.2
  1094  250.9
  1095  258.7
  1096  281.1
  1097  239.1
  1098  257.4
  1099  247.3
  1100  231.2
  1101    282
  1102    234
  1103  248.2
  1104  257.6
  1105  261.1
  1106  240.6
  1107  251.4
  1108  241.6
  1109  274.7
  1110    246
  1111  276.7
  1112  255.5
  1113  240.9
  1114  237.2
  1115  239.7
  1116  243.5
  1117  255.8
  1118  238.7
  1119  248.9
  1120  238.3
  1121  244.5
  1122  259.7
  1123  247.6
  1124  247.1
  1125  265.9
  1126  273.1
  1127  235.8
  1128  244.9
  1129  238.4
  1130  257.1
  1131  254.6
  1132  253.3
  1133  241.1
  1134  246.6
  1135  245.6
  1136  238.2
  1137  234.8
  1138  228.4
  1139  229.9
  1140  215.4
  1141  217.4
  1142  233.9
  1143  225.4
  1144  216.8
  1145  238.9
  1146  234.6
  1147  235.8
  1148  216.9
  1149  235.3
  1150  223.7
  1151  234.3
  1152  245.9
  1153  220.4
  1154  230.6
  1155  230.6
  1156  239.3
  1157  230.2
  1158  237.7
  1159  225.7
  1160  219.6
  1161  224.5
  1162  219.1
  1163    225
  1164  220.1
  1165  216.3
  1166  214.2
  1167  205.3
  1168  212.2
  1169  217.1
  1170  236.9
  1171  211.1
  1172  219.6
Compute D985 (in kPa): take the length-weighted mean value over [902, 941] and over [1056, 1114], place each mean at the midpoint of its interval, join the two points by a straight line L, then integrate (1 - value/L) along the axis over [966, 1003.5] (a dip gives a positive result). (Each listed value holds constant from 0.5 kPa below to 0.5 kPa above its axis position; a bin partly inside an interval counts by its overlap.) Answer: 3.3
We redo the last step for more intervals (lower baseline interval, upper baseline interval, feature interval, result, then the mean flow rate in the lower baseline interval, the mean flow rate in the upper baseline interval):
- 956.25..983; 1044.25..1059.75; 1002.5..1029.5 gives 1.4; 288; 260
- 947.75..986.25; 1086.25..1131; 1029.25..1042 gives 0.8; 290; 253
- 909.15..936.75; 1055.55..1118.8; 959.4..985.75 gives 2.4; 334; 264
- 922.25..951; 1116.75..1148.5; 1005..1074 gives 5.8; 339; 241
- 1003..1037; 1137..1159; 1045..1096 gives -4.2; 259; 230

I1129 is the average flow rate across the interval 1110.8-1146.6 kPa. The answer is 243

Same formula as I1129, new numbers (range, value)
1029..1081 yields 266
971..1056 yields 265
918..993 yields 308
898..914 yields 312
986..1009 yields 274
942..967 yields 303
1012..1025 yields 259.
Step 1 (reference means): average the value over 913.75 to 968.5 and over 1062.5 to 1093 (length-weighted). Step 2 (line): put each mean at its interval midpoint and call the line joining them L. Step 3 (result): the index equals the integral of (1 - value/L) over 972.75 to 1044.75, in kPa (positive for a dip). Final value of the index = 7.36 kPa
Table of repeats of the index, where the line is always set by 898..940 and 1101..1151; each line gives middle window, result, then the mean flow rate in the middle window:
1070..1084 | -0.4 kPa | 271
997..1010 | 1.2 kPa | 267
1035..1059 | 1.8 kPa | 255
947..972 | 1.2 kPa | 297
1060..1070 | -0.4 kPa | 280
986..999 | 0.8 kPa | 281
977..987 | 1.0 kPa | 273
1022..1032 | 0.8 kPa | 262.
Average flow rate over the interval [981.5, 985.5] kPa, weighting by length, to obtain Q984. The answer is 268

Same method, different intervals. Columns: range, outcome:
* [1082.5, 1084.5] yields 249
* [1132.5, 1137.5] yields 241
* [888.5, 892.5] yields 343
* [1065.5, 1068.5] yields 278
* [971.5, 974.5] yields 282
